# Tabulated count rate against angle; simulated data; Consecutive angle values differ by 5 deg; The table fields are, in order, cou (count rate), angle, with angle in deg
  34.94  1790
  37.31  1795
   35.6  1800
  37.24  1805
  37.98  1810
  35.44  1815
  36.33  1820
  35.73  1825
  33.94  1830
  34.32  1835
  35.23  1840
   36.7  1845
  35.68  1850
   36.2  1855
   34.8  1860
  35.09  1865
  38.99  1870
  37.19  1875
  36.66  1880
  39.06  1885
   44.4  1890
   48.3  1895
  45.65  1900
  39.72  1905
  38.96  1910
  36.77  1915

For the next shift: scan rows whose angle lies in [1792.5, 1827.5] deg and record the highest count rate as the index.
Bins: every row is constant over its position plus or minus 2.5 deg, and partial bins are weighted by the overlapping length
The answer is 37.98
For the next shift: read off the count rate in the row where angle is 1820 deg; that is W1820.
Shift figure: 36.33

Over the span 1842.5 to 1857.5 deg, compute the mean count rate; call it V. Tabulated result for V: 36.2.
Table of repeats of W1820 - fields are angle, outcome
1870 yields 38.99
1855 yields 36.2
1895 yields 48.3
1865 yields 35.09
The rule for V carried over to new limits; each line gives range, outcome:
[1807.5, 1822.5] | 36.6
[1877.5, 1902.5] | 42.8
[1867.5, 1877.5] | 38.1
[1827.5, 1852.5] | 35.2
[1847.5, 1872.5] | 36.2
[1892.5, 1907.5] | 44.6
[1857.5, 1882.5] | 36.5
